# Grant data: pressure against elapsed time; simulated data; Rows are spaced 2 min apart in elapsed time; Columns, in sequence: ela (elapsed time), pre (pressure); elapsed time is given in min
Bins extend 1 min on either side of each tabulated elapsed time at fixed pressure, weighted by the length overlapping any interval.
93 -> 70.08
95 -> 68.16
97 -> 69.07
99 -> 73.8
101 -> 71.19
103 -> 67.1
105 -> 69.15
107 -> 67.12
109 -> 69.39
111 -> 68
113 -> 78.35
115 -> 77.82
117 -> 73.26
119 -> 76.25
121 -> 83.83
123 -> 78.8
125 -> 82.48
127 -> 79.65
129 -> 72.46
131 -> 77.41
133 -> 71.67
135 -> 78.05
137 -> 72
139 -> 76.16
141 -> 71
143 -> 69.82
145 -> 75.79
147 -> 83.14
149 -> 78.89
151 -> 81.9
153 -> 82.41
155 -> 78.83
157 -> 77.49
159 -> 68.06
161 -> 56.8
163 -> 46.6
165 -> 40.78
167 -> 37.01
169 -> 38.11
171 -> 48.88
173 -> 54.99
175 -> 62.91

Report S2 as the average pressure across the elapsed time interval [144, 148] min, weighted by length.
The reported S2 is 79.5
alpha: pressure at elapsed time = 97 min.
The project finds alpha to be 69.07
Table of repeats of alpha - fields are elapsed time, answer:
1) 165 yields 40.78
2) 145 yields 75.79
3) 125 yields 82.48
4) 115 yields 77.82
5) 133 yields 71.67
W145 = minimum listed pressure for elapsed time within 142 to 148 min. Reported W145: 69.82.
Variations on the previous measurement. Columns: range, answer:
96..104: 67.1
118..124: 76.25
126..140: 71.67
